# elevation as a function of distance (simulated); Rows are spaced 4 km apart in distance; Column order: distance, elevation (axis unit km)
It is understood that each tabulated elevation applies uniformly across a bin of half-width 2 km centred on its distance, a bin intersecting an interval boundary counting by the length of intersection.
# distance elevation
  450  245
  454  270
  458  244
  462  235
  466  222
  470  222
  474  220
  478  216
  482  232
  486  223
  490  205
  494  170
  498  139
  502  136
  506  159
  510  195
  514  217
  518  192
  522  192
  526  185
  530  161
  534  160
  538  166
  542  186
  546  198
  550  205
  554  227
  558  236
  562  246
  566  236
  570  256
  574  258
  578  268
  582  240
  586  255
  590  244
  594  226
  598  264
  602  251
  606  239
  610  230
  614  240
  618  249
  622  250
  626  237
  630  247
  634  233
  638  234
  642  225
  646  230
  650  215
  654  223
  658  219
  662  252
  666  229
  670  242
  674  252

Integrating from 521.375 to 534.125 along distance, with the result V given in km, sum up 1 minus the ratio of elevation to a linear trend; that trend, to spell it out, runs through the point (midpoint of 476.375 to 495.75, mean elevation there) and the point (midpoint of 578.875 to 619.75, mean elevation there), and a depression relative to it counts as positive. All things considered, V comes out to 2.7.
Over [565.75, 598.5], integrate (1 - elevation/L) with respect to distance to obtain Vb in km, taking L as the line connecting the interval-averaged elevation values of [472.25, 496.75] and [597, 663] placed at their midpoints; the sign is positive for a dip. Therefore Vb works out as -3.2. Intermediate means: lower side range 209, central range 250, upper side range 237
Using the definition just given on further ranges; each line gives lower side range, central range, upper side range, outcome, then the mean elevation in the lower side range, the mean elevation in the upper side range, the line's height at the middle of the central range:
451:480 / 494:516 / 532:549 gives 3.74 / 233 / 179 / 205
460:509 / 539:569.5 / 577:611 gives 1.32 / 198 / 246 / 229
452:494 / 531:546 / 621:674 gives 3.63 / 226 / 234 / 229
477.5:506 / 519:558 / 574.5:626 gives 4.14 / 185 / 246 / 212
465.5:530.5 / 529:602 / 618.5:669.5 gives -4.48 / 193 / 234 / 212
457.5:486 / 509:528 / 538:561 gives 1.68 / 226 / 208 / 215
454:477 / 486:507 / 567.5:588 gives 6.19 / 232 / 255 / 238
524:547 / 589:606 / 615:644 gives -2.20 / 175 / 239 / 217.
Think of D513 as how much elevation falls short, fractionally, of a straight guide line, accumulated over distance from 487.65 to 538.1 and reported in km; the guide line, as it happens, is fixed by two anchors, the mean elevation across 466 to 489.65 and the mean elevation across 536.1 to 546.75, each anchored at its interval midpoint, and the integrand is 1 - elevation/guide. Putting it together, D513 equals 5.9 km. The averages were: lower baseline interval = 221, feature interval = 176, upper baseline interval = 182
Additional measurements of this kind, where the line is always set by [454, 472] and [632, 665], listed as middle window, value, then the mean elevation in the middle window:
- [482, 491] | 0.59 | 219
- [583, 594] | -0.64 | 244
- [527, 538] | 3.26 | 164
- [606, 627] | -1.03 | 241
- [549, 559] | 0.39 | 223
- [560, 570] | -0.53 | 244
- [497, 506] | 3.53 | 142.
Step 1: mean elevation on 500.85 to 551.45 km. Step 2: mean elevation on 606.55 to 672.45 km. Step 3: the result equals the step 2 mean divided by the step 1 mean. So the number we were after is 1.29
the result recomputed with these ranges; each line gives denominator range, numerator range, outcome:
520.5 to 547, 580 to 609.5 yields 1.38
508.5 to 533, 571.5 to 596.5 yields 1.32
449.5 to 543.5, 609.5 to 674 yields 1.18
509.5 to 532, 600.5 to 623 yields 1.28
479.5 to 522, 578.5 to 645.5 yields 1.29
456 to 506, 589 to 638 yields 1.19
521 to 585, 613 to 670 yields 1.09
